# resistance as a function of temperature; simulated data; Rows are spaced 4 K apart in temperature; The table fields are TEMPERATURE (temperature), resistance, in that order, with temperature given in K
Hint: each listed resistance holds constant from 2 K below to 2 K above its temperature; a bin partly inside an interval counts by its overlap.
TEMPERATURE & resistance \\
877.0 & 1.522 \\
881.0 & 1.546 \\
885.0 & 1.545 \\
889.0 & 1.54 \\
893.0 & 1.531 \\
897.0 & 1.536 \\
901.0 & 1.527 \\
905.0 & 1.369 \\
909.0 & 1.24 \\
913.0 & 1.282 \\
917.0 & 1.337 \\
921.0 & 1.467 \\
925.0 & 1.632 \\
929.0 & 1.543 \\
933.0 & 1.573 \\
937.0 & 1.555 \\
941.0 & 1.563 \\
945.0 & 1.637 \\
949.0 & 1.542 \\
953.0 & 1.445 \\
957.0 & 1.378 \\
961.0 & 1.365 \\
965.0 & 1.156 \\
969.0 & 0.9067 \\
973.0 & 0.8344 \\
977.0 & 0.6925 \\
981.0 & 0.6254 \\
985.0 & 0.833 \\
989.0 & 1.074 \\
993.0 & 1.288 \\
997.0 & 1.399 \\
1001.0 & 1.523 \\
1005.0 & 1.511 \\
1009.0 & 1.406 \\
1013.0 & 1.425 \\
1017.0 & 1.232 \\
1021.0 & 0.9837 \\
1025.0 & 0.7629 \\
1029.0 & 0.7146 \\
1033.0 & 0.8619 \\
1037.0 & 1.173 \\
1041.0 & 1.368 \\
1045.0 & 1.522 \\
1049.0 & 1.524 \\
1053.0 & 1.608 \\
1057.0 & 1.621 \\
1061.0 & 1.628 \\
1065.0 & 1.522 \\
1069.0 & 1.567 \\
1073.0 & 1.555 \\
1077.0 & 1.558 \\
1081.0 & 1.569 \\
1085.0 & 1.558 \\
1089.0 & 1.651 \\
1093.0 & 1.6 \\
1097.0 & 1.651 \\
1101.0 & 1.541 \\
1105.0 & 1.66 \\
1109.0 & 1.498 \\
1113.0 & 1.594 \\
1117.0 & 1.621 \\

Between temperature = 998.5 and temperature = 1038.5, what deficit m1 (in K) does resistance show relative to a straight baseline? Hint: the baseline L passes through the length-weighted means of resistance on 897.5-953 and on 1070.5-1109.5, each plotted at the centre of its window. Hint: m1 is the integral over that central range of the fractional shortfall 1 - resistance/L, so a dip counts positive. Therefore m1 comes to 9.8 K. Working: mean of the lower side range 1.48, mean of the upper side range 1.59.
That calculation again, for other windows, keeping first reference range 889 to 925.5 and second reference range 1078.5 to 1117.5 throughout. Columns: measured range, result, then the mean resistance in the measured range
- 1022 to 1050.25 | 7.80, 1.12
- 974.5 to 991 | 7.60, 0.807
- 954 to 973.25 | 4.01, 1.17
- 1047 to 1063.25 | -0.39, 1.59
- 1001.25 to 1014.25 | 0.50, 1.46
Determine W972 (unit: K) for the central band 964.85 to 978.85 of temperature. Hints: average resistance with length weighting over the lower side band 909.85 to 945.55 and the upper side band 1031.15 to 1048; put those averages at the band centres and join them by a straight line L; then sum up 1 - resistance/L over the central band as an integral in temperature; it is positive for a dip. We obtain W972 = 5.4 K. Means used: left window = 1.5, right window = 1.25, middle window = 0.865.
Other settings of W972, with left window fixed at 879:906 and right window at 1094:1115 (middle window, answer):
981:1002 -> 5.4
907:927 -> 1.8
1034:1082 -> 2.2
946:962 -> 0.9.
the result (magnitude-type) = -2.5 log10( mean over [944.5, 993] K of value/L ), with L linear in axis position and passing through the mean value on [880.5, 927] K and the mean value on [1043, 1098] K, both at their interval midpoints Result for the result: 0.33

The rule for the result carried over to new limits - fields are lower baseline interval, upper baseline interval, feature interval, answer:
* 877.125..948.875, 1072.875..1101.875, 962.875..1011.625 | 0.36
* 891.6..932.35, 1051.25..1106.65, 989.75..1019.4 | 0.11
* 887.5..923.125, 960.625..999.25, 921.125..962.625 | -0.24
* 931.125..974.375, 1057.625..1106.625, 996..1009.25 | -0.01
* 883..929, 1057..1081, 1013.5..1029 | 0.47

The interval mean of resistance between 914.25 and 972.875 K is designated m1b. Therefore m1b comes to 1.41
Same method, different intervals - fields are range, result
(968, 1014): 1.12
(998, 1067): 1.32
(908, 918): 1.29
